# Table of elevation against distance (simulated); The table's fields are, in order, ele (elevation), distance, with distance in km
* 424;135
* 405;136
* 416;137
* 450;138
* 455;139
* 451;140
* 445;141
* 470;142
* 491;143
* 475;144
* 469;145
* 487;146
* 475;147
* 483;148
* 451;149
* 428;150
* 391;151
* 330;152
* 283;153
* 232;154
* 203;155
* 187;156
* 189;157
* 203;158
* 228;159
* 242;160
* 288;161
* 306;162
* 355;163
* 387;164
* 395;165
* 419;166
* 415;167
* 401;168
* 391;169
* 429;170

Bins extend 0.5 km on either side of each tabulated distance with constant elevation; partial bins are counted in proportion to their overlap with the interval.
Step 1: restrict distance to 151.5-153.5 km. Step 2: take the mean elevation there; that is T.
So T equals 306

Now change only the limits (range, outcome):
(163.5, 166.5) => 400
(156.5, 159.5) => 207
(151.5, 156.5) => 247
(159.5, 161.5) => 265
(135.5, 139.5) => 432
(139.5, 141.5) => 448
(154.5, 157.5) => 193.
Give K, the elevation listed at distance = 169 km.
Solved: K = 391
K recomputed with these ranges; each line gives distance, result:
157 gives 189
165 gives 395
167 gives 415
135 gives 424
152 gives 330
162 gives 306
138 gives 450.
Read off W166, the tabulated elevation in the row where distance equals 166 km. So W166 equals 419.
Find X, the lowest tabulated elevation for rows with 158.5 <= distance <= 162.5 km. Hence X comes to 228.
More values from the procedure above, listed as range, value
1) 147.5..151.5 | 391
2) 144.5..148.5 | 469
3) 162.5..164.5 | 355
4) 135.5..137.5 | 405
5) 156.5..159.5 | 189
